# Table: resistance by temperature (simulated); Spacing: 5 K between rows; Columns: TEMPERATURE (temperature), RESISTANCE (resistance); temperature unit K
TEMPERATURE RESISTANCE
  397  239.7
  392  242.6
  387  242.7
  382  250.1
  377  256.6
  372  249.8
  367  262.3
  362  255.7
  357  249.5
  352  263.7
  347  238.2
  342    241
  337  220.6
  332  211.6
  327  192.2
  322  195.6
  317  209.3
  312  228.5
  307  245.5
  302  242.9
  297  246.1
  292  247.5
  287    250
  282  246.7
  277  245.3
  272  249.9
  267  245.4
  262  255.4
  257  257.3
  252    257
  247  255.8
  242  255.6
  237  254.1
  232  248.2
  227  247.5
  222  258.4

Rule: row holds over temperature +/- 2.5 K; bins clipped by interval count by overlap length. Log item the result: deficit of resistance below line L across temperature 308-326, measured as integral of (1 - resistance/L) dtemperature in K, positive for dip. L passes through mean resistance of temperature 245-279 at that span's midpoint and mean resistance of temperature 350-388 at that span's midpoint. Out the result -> 2.9 K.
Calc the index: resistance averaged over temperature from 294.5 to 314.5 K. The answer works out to 241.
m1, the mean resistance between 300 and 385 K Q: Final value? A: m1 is 236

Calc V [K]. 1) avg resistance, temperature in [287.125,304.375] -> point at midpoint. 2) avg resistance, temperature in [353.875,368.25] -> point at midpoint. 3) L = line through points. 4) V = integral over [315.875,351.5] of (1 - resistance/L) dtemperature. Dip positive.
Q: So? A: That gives 4.7 K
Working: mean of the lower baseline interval 246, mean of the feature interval 218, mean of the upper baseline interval 256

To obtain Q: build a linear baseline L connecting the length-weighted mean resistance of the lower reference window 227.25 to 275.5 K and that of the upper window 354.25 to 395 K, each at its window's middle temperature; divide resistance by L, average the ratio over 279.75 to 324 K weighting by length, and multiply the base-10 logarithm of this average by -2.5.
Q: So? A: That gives 0.08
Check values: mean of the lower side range 253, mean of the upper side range 251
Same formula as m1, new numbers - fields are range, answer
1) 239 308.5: 250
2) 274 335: 230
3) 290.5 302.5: 246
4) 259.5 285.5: 249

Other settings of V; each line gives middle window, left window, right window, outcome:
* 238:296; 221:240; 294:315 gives -1.3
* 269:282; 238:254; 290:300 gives 0.2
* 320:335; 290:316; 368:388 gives 2.7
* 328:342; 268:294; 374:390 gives 1.7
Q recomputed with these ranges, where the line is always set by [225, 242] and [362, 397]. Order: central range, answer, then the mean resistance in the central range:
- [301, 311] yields 0.038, 242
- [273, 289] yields 0.014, 247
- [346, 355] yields -0.011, 253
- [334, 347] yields 0.085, 231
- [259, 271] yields 0.000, 251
